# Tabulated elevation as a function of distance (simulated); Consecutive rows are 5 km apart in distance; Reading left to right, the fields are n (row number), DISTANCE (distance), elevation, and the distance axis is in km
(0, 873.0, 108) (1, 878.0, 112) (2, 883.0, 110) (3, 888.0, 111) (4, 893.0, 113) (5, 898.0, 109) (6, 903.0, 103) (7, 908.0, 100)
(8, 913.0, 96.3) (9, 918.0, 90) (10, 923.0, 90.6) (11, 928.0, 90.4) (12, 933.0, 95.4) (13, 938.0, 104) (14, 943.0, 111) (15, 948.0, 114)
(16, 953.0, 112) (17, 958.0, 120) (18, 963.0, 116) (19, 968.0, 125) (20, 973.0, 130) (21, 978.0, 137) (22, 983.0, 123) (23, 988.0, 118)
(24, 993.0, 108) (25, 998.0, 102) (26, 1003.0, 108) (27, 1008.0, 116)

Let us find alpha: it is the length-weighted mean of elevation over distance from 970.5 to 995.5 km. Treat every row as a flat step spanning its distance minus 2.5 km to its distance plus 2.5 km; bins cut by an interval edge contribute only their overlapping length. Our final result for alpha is 123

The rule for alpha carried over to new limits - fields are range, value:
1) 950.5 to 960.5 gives 116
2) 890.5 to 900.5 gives 111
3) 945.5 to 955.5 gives 113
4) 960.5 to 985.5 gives 126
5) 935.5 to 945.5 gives 108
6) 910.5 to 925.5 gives 92.3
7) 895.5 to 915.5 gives 102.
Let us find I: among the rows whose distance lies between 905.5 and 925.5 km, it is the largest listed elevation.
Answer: 100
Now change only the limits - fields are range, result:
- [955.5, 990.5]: 137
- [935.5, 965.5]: 120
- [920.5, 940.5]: 104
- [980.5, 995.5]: 123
